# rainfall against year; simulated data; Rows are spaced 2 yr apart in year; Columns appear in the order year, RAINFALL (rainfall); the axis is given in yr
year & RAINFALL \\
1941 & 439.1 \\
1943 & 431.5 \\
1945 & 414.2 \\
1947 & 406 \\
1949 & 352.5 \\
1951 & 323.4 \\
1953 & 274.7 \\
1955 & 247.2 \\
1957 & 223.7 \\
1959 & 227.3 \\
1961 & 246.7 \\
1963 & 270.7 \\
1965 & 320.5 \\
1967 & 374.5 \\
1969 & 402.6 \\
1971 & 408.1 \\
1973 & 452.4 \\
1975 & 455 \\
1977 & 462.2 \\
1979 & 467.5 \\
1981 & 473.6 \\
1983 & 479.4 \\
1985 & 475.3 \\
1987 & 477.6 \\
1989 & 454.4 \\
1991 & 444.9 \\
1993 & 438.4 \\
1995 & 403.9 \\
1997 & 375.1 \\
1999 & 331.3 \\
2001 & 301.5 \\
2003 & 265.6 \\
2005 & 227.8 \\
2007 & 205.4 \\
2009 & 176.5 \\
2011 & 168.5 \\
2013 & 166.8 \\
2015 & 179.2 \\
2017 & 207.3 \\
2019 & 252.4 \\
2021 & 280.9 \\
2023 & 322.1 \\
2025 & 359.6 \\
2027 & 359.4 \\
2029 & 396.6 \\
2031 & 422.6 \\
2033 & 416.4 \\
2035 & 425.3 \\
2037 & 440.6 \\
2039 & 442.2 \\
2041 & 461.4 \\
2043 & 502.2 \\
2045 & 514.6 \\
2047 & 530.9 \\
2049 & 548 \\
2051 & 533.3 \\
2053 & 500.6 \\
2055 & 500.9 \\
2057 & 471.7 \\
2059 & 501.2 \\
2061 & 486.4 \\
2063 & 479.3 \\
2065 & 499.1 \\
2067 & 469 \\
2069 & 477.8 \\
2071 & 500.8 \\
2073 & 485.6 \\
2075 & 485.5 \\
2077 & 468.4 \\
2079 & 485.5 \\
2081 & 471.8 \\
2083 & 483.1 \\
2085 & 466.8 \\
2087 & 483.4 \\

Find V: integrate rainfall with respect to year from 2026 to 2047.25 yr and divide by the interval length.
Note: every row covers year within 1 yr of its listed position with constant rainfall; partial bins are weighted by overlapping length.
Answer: 444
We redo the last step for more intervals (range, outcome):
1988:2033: 309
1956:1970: 295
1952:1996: 385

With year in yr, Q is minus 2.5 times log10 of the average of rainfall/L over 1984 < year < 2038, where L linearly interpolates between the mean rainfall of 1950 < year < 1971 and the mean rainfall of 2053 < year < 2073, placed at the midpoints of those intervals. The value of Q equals 0.17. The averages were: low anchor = 297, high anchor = 488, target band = 332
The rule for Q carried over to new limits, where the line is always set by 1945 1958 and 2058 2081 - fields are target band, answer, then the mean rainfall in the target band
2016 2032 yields 0.278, 325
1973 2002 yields -0.187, 432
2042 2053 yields -0.158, 524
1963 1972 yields -0.087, 365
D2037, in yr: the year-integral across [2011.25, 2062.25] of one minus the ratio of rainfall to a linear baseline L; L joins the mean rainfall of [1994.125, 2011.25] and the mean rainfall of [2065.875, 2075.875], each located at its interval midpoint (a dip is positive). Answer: -2.4 yr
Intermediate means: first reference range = 276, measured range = 406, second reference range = 484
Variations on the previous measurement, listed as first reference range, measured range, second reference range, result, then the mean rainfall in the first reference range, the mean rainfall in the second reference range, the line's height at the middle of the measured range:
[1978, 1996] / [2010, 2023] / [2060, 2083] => 6.9 yr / 457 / 483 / 466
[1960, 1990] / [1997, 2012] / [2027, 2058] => 6.5 yr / 415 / 470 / 439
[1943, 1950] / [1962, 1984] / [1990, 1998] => -0.4 yr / 397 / 416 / 407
